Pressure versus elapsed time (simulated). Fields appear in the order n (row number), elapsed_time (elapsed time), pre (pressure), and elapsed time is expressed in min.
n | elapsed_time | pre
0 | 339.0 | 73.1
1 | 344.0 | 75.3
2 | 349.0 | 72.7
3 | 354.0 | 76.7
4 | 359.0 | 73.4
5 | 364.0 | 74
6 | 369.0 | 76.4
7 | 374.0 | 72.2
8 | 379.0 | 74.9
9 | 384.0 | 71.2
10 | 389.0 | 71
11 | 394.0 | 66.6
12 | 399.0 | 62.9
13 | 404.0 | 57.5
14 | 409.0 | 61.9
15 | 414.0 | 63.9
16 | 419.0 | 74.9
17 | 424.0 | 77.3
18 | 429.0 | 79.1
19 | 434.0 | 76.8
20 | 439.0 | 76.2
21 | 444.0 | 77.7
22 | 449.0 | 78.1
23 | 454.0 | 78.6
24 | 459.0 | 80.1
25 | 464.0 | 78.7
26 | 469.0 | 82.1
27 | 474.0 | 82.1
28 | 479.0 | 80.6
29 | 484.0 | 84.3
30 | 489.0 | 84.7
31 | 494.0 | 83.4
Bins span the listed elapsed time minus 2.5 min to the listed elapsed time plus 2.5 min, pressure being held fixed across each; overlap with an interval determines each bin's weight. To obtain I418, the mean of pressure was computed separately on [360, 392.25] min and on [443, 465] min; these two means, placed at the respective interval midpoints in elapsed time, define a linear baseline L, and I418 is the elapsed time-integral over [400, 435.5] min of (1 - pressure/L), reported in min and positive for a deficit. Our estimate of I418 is 3.02 min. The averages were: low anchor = 73.1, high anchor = 78.7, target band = 69.7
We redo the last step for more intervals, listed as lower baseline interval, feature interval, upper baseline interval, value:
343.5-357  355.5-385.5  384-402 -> -1.1 min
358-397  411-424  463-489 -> 1.0 min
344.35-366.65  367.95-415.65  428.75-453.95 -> 5.0 min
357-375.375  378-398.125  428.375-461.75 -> 1.4 min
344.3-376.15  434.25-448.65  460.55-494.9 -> 0.5 min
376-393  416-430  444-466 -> -0.1 min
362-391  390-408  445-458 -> 2.8 min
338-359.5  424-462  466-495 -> 1.1 min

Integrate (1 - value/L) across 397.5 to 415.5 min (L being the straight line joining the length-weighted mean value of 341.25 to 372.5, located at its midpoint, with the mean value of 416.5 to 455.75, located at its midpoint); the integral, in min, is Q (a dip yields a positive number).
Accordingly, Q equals 3.5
